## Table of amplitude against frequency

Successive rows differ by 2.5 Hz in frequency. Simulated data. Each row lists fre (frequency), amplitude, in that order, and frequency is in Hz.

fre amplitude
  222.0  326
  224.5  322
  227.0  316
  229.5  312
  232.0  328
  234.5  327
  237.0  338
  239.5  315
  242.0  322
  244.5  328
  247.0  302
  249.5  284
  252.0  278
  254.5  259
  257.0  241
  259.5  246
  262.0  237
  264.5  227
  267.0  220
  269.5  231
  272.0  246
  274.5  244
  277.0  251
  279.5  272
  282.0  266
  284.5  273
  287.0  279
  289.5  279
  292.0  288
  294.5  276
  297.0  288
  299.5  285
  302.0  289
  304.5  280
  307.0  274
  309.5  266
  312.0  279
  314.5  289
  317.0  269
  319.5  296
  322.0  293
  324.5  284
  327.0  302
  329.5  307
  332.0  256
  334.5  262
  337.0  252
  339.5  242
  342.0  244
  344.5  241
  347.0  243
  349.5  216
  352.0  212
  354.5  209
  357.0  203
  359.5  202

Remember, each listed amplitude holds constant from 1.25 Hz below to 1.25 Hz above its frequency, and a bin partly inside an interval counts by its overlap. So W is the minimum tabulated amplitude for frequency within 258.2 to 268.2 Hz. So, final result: 220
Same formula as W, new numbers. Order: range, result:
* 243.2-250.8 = 284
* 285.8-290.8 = 279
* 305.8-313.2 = 266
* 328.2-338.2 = 252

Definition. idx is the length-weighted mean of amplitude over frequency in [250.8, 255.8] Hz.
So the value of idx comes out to 268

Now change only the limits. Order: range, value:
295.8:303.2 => 287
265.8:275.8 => 235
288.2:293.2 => 283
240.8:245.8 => 325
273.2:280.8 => 256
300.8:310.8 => 277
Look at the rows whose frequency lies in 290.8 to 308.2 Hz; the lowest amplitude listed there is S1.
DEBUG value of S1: 274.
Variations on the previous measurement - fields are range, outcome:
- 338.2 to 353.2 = 212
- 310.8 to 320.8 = 269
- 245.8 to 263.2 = 237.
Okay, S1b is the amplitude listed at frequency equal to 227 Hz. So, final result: 316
